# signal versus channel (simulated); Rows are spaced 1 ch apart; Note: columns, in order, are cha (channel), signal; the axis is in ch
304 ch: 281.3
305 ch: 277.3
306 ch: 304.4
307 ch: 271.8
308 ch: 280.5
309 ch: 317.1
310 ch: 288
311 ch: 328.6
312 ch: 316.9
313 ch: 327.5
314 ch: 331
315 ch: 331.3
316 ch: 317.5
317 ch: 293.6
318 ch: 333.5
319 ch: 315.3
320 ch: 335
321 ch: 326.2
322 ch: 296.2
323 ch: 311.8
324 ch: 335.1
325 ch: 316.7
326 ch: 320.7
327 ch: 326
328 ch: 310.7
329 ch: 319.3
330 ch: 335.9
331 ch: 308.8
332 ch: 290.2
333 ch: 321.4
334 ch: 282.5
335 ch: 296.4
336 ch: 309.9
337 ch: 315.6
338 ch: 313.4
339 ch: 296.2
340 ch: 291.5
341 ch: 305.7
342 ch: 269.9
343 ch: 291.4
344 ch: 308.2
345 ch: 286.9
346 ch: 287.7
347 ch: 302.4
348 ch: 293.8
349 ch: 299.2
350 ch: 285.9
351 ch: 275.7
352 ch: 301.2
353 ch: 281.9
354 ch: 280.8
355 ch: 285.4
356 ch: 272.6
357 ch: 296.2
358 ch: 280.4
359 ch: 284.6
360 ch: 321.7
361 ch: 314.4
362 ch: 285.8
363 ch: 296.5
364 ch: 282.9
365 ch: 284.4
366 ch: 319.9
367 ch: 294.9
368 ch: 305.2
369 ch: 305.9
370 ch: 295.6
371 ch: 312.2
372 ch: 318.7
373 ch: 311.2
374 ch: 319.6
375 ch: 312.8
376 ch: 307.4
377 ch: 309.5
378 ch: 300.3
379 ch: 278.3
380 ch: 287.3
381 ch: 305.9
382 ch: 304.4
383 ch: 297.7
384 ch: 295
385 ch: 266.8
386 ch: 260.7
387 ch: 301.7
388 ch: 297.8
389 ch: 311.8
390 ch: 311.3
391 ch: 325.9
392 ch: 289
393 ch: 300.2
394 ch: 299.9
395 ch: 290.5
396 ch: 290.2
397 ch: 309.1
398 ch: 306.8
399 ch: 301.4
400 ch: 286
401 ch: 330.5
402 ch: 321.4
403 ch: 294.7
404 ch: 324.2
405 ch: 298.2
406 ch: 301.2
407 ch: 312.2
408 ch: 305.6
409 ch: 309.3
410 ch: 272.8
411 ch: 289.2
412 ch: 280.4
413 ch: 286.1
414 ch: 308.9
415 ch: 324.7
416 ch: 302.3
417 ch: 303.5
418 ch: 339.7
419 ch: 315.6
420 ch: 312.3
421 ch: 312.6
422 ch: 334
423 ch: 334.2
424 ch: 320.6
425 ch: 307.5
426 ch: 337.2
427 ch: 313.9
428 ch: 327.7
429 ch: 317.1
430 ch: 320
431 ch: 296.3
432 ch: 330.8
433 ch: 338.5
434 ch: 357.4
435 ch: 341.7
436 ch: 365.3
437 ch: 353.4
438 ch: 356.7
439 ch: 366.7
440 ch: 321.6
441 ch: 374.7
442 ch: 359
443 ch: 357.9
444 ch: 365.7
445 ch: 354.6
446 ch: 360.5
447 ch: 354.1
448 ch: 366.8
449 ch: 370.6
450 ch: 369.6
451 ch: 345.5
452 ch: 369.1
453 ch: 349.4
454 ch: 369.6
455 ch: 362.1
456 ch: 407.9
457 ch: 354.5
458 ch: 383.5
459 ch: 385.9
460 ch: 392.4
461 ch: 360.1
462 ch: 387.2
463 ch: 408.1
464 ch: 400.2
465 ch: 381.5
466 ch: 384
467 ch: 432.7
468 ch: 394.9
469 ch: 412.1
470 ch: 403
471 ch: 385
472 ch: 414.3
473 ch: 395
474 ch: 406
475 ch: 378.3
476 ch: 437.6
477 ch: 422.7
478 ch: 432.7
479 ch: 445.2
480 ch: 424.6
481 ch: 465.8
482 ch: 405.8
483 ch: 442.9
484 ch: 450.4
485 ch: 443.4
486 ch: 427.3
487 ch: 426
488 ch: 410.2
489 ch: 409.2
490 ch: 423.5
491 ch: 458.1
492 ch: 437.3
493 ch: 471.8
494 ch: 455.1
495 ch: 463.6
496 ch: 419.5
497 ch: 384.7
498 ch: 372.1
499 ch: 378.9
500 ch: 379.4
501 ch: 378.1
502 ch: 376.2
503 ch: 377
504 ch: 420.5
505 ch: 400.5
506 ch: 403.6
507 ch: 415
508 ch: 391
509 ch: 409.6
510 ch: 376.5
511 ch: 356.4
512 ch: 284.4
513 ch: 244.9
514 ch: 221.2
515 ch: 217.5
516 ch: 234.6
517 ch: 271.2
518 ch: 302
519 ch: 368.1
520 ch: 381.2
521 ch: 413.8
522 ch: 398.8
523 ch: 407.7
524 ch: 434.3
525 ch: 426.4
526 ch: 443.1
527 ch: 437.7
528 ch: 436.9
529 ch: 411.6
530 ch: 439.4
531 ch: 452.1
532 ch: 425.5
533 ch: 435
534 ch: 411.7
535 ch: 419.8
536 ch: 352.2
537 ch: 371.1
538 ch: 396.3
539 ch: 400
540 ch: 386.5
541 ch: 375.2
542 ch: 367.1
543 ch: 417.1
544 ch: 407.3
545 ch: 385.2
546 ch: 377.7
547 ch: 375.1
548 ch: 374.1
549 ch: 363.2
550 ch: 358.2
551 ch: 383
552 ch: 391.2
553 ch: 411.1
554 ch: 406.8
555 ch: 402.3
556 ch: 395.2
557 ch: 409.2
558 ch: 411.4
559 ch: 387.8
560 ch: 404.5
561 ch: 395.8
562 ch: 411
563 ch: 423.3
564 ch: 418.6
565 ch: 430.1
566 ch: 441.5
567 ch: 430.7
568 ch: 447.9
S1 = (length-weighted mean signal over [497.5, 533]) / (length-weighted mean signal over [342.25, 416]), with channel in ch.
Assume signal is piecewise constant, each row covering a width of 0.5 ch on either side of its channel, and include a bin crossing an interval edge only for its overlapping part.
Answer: 1.3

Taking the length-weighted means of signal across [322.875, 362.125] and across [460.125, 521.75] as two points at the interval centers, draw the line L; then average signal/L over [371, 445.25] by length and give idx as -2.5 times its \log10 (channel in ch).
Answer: 0.09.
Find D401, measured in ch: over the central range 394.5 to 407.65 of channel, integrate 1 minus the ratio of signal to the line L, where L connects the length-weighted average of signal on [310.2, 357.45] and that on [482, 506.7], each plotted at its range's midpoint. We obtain 1.76 ch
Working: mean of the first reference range 306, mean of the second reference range 417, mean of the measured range 305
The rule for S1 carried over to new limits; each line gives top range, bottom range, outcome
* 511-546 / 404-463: 1.11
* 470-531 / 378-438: 1.28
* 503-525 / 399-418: 1.16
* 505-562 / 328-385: 1.28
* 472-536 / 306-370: 1.31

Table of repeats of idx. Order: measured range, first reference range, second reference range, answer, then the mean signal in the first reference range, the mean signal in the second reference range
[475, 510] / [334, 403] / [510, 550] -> -0.17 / 298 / 375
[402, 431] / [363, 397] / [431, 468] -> 0.08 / 300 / 367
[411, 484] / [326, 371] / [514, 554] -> -0.06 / 298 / 384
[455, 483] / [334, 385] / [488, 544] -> -0.12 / 297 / 388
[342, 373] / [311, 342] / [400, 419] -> 0.06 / 314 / 306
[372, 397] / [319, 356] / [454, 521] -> 0.11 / 303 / 390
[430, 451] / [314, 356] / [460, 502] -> 0.09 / 305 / 414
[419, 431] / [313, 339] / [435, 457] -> 0.11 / 316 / 361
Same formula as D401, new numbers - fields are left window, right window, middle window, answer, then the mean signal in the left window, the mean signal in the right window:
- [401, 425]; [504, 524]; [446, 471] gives -4.19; 309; 346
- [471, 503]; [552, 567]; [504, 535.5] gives 2.89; 419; 411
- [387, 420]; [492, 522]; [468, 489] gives -4.28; 304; 366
